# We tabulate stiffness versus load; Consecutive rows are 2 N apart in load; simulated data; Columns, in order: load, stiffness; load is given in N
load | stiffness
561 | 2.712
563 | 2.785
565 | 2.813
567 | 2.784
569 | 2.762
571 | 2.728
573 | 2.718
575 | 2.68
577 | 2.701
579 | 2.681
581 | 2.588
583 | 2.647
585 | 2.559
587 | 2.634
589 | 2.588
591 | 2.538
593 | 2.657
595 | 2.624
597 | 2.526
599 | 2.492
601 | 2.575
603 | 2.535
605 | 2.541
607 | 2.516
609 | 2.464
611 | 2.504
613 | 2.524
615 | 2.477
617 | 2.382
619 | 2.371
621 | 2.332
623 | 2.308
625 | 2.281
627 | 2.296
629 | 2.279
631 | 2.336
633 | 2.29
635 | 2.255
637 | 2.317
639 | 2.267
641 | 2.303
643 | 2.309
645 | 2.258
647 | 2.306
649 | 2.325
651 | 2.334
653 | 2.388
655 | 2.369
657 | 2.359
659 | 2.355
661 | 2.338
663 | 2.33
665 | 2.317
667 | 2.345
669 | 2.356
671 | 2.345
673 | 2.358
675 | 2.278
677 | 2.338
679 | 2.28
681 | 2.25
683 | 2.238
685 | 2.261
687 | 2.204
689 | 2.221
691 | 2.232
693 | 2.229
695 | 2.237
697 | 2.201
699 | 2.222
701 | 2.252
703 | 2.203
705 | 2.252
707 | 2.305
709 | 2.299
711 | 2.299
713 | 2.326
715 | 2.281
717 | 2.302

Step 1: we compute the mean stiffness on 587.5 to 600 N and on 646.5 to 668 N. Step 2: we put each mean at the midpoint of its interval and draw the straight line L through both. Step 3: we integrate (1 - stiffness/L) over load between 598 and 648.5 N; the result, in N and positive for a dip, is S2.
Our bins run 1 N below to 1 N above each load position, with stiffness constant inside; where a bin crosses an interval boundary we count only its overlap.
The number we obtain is 1.8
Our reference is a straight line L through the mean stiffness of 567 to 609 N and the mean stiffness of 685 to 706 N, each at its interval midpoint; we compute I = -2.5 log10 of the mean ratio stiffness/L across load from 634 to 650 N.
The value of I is 0.06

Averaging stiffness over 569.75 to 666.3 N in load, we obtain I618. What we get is 2.45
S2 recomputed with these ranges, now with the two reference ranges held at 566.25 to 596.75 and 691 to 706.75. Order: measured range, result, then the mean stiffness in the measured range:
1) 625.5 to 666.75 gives 1.8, 2.32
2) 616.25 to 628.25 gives 0.9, 2.33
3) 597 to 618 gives 0.5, 2.5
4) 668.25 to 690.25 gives 0.2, 2.28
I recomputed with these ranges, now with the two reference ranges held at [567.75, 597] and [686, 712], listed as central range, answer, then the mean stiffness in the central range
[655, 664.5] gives 0.015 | 2.35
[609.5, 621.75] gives 0.043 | 2.44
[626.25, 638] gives 0.082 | 2.3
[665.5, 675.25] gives 0.001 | 2.34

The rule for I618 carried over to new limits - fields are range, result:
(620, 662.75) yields 2.31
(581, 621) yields 2.53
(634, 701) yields 2.29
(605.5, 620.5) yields 2.46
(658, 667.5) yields 2.34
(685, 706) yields 2.23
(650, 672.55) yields 2.35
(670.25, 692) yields 2.27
